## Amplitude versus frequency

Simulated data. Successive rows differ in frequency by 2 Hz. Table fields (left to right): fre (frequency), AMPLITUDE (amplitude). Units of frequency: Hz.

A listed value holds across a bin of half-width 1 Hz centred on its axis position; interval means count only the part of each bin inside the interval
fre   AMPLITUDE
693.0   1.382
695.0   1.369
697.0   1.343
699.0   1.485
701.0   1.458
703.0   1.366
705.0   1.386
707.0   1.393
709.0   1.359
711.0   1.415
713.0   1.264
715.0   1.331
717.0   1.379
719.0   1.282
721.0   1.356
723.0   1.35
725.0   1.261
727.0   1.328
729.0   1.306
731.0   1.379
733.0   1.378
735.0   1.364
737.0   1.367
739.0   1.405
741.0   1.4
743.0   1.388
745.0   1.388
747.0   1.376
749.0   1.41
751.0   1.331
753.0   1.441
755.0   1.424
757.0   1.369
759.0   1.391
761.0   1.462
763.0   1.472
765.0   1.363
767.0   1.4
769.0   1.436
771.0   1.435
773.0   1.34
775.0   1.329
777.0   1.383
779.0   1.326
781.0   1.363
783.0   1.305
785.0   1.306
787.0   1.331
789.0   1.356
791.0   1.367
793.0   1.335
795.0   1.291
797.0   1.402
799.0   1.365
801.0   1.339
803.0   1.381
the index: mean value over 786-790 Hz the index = 1.34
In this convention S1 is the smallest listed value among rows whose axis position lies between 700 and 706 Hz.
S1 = 1.366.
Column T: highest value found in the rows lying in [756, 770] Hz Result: 1.472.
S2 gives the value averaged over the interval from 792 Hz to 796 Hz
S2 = 1.31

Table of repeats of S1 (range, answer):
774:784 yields 1.305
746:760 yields 1.331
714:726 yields 1.261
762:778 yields 1.329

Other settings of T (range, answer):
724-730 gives 1.328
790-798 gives 1.402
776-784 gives 1.383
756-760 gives 1.391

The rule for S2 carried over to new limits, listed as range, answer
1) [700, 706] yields 1.4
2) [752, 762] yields 1.42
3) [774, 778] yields 1.36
